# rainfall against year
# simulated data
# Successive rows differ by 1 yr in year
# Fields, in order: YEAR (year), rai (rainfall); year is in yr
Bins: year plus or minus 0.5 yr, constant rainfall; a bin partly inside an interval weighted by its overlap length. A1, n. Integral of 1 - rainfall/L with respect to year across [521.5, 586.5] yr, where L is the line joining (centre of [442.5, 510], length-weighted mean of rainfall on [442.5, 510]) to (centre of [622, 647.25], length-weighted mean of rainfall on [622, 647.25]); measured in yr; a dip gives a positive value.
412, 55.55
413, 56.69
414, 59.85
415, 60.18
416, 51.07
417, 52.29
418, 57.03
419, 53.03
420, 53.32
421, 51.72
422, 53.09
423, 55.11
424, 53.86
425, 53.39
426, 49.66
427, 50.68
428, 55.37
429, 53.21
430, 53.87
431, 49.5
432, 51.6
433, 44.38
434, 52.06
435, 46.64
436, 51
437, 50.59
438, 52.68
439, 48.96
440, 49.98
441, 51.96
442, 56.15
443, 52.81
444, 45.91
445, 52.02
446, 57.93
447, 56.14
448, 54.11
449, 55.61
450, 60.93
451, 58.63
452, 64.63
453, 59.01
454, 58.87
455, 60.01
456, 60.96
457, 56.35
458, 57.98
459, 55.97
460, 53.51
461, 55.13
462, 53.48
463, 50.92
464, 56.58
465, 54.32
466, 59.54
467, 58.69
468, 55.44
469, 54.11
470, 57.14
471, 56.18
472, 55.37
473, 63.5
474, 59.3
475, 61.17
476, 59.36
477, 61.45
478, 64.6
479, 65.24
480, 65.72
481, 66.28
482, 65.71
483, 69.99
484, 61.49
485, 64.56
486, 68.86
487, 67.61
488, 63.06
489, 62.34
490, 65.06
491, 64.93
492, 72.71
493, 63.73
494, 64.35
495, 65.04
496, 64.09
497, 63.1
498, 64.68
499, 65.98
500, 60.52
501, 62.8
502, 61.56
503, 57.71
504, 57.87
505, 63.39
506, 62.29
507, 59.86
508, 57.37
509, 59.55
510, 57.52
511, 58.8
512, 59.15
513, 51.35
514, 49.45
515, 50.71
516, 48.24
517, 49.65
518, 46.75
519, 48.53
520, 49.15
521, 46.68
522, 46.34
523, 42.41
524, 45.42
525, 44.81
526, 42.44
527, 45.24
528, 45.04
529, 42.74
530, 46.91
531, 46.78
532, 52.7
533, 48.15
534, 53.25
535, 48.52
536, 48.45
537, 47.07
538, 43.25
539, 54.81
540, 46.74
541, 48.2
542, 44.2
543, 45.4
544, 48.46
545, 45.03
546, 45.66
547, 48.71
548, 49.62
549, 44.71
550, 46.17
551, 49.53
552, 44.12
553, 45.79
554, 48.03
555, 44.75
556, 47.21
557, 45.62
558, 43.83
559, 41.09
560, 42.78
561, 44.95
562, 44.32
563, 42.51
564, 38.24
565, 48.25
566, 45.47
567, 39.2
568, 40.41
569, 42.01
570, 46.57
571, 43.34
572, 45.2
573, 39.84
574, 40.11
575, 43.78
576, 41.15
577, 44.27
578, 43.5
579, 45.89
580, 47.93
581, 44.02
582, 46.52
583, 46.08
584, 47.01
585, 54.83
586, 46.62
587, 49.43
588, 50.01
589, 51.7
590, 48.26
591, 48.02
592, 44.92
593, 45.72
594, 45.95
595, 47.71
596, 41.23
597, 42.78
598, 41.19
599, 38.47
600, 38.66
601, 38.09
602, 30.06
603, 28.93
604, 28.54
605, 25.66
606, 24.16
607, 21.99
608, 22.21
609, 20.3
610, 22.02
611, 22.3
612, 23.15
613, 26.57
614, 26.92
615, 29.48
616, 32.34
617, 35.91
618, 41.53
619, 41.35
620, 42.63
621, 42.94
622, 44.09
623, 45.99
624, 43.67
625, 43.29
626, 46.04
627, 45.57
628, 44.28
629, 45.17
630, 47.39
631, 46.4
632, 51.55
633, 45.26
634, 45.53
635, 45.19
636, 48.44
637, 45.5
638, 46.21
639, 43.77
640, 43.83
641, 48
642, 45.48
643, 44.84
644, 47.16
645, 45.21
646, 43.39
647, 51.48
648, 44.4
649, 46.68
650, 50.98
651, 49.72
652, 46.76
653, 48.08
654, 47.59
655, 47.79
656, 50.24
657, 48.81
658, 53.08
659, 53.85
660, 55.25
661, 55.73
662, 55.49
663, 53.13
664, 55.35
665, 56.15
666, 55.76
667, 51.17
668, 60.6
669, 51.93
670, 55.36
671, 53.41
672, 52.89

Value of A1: 9.3 yr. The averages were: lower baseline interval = 60.2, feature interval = 45.6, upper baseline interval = 45.9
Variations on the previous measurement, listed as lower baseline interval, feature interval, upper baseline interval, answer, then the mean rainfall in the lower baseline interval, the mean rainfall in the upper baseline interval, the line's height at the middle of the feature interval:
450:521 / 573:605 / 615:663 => 4.7 yr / 59.5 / 46.4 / 50.6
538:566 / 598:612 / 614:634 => 4.9 yr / 45.8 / 42.6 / 43.4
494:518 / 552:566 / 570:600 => 1.5 yr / 58.6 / 45.3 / 49.7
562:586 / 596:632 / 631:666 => 8.5 yr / 44.2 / 48.9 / 46.7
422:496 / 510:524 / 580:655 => 0.5 yr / 57.6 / 41.6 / 51.8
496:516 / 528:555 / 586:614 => 1.5 yr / 59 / 35.9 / 50.3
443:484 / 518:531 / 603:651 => 1.5 yr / 58.4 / 39.7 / 51.4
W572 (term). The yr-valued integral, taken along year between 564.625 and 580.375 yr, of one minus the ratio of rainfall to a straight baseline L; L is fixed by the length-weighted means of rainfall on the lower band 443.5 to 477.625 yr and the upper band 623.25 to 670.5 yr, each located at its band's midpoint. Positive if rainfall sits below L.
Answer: 2.61 yr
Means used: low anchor 57.1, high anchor 48.8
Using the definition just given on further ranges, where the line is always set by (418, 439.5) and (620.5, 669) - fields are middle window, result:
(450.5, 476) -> -3.1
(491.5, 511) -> -4.5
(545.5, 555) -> 0.6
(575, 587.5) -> 0.8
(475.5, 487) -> -3.2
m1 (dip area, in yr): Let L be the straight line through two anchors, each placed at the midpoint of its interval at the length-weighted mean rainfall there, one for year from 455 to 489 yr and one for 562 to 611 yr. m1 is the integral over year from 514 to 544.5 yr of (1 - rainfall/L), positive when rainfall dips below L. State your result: 1.8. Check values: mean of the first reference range 60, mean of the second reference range 40.7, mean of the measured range 47.3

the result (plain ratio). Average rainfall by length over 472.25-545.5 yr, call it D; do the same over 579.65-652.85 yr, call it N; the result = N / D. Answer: 0.74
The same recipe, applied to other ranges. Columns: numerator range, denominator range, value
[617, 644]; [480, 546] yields 0.82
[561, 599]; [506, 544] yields 0.91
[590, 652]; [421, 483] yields 0.72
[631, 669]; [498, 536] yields 0.94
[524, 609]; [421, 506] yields 0.75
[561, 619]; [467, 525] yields 0.67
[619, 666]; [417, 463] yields 0.89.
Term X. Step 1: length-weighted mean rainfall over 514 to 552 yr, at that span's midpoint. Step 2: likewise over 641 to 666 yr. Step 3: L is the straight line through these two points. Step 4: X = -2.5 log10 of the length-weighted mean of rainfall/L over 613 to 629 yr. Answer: 0.22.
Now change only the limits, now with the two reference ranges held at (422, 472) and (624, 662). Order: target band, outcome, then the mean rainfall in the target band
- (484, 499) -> -0.23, 65.2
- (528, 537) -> 0.07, 48.2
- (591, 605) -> 0.24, 39.2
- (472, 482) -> -0.18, 62.7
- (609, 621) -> 0.47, 31.3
